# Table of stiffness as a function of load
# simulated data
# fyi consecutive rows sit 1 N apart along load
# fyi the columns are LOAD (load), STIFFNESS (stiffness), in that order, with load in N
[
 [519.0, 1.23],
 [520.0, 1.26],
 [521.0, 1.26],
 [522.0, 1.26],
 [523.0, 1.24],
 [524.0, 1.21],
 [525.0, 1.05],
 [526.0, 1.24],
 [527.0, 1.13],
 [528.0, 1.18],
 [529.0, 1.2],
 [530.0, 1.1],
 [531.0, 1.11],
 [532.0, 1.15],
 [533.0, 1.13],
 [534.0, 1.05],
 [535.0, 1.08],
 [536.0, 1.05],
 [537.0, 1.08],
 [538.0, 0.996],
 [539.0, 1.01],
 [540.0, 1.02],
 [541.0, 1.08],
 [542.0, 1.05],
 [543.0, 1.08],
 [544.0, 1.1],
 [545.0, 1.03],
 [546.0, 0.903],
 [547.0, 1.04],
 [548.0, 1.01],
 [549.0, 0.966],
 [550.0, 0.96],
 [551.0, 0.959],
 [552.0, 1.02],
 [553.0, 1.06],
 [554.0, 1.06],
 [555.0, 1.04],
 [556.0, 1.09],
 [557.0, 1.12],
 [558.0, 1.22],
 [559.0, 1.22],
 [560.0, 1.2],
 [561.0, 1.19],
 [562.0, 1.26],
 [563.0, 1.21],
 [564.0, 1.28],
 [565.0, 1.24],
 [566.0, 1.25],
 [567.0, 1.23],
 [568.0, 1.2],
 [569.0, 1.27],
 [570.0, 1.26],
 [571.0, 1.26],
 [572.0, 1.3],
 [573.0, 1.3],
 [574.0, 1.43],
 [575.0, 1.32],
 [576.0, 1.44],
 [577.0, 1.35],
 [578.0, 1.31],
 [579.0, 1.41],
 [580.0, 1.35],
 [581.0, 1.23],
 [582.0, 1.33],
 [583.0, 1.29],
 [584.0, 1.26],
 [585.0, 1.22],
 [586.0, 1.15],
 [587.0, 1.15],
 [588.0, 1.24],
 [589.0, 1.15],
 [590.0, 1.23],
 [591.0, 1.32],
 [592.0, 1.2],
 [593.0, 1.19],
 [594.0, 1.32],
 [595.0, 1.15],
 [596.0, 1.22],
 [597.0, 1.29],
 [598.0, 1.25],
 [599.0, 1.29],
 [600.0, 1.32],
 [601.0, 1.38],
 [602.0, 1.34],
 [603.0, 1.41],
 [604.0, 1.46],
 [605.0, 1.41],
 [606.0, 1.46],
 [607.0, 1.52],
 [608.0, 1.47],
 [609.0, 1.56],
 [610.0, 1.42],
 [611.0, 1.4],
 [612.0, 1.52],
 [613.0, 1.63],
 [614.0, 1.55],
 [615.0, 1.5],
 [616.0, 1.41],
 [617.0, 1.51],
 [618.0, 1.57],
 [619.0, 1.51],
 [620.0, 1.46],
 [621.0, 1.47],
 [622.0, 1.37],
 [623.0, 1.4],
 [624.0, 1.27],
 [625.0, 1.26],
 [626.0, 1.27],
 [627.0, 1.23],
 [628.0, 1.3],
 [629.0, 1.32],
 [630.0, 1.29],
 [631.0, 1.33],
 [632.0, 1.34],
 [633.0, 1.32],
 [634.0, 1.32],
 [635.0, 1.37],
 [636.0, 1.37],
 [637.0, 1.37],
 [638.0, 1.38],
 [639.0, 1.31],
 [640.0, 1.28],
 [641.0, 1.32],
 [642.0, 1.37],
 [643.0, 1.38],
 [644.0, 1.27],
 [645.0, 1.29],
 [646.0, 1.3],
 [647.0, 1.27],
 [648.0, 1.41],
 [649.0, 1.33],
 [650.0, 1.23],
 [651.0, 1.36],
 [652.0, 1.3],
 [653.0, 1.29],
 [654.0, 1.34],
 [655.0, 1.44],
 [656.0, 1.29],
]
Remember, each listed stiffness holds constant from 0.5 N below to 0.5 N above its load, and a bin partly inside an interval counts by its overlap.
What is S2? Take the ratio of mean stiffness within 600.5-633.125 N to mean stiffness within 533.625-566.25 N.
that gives 1.3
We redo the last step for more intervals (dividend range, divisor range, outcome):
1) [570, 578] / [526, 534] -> 1.17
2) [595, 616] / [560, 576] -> 1.11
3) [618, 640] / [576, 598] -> 1.07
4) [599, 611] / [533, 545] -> 1.35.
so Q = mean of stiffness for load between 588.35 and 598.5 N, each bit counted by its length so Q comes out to 1.23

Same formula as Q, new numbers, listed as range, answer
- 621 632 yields 1.31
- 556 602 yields 1.26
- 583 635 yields 1.35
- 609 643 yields 1.39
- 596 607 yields 1.36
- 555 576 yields 1.24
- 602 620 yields 1.48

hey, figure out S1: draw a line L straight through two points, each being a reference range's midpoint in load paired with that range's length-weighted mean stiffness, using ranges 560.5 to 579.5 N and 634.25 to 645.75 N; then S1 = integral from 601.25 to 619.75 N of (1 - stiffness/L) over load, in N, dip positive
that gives -2.3 N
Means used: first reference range 1.29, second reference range 1.34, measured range 1.48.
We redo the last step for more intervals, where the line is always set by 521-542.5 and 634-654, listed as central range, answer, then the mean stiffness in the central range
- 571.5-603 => -1.6 N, 1.28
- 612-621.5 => -1.8 N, 1.51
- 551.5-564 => 0.2 N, 1.15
